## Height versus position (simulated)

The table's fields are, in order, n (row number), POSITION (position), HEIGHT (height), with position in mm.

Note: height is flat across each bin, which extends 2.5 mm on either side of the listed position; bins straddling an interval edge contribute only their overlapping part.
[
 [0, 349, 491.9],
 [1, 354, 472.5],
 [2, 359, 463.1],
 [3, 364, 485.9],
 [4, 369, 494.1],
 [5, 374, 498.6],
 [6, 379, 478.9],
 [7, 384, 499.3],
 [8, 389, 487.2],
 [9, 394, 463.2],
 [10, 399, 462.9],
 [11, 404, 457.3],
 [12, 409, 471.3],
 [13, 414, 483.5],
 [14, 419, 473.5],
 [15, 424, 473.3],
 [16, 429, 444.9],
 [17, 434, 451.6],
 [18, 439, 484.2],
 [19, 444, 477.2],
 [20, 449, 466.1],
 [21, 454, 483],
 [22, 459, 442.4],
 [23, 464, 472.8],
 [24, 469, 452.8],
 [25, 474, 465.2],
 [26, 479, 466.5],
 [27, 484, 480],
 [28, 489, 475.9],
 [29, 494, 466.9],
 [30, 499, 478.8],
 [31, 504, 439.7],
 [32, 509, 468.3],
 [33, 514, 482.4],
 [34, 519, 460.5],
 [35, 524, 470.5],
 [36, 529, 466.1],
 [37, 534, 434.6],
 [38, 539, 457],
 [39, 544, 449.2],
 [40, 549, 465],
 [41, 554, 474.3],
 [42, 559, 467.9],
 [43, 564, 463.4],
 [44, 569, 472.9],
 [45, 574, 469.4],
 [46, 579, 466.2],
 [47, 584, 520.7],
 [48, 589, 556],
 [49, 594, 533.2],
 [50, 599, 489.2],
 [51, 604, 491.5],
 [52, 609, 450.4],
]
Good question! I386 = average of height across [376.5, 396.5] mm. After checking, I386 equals 482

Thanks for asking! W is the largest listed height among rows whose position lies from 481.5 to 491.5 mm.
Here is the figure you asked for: 480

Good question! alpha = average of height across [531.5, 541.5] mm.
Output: 446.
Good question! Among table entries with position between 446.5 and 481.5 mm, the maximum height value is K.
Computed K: 483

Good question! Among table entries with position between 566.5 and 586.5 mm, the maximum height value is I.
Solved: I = 520.7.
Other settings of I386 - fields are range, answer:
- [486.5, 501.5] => 474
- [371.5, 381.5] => 489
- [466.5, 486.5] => 466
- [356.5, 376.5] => 485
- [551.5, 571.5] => 470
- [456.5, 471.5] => 456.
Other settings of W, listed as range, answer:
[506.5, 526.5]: 482.4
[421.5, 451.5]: 484.2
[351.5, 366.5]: 485.9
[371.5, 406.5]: 499.3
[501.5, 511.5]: 468.3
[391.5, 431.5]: 483.5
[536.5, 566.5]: 474.3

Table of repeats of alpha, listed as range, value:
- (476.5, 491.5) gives 474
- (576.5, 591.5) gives 514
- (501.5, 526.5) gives 464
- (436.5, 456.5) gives 478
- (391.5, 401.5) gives 463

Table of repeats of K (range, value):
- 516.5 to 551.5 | 470.5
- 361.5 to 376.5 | 498.6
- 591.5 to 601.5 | 533.2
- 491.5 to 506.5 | 478.8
